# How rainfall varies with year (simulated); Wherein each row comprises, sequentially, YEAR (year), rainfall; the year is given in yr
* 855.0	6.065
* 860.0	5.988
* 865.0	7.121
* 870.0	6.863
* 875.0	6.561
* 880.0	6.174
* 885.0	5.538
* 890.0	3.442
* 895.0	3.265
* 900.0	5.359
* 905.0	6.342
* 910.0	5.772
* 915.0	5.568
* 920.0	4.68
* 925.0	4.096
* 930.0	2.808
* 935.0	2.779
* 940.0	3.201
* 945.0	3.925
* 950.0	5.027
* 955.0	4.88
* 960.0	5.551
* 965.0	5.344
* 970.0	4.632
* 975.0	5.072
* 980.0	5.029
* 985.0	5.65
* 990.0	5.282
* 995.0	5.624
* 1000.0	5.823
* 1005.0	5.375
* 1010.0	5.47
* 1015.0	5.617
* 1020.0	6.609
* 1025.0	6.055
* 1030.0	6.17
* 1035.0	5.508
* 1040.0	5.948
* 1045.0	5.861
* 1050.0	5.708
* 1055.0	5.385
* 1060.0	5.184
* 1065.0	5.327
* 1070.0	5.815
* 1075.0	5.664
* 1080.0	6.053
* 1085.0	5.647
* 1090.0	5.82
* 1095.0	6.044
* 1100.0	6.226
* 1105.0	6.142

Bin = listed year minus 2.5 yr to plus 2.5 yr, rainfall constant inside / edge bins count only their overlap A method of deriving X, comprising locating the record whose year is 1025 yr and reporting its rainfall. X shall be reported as 6.055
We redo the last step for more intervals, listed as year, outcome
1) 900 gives 5.359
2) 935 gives 2.779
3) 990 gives 5.282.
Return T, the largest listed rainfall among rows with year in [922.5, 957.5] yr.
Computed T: 5.027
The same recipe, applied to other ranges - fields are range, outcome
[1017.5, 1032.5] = 6.609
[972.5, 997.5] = 5.65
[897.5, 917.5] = 6.342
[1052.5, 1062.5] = 5.385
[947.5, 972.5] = 5.551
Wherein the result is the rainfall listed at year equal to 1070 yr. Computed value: 5.815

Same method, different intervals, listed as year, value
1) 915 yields 5.568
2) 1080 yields 6.053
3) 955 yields 4.88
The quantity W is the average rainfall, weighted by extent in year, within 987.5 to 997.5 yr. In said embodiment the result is 5.45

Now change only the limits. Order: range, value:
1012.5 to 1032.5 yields 6.11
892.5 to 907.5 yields 4.99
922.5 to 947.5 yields 3.36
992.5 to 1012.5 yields 5.57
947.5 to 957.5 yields 4.95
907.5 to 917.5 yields 5.67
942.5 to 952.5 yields 4.48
